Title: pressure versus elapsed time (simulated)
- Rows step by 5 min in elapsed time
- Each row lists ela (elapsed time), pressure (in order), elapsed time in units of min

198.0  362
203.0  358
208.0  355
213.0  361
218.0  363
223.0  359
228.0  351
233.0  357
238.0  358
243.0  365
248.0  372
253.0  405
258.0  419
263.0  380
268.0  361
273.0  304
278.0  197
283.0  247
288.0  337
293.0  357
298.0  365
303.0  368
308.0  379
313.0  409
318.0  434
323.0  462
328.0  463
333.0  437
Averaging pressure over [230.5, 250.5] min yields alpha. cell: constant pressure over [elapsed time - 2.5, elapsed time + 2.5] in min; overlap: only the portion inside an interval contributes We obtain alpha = 363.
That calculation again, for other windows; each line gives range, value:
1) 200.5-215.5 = 358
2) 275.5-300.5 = 301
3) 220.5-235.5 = 356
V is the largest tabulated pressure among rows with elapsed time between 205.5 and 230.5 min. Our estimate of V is 363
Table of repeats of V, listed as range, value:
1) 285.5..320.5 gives 434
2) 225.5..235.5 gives 357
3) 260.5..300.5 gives 380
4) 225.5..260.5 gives 419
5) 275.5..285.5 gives 247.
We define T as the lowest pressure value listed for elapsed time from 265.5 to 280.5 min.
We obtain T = 197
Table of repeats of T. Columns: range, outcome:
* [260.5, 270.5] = 361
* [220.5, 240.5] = 351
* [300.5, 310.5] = 368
